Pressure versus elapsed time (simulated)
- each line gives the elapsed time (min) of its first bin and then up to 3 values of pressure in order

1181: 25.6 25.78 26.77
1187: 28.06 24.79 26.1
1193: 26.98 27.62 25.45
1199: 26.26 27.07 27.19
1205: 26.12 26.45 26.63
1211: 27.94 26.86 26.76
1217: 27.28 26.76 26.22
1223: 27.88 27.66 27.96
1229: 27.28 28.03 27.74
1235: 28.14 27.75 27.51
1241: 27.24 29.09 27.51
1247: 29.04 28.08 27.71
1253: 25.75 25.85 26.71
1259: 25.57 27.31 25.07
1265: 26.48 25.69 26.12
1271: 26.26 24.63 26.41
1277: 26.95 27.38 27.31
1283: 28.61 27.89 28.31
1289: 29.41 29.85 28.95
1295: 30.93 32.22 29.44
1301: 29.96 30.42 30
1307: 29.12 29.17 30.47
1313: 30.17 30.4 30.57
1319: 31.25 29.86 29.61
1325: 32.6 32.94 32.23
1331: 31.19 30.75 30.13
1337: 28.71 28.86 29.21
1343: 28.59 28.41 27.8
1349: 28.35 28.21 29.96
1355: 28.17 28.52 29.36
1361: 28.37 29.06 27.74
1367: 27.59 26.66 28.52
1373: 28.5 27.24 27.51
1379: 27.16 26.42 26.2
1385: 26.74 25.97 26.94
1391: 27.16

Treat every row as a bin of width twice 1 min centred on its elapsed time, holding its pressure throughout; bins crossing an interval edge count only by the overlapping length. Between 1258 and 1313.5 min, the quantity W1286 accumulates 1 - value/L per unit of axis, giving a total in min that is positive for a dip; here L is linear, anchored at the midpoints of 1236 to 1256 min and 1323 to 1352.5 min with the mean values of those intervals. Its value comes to 0.7 min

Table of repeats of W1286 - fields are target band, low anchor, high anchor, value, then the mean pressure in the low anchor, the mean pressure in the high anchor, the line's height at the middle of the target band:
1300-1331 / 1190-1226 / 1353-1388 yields -3.6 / 26.8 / 27.7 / 27.4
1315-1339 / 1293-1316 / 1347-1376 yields -1.1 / 30.2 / 28.3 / 29.4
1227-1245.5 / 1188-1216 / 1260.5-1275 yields -1.1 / 26.6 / 25.9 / 26.2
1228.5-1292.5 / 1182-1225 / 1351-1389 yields -0.5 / 26.7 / 27.8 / 27.1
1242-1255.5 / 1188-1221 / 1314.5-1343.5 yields 0.2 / 26.6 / 30.5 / 28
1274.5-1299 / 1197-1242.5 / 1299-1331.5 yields 0.7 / 27.2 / 30.6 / 29.6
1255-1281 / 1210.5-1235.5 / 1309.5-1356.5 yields 2.0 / 27.4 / 29.9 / 28.4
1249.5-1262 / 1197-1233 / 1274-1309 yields 0.7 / 27.1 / 29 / 28.1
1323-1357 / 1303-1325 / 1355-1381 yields -0.7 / 30.2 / 28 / 29.1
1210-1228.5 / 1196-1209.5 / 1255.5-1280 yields -0.6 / 26.4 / 26.2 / 26.4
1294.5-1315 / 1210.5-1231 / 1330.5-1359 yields -1.2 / 27.3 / 29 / 28.5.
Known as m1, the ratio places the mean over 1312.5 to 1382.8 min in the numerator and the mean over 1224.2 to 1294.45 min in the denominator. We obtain 1.06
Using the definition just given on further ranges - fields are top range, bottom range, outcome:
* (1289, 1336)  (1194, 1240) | 1.12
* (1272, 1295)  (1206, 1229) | 1.03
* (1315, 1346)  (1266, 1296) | 1.10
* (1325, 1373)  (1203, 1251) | 1.06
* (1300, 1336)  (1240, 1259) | 1.12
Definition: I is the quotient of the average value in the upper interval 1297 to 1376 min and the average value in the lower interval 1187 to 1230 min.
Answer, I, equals 1.1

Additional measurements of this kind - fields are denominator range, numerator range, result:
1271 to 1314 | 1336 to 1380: 0.98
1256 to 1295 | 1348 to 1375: 1.04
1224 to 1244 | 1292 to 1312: 1.08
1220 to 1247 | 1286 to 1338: 1.09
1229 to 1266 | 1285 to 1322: 1.10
